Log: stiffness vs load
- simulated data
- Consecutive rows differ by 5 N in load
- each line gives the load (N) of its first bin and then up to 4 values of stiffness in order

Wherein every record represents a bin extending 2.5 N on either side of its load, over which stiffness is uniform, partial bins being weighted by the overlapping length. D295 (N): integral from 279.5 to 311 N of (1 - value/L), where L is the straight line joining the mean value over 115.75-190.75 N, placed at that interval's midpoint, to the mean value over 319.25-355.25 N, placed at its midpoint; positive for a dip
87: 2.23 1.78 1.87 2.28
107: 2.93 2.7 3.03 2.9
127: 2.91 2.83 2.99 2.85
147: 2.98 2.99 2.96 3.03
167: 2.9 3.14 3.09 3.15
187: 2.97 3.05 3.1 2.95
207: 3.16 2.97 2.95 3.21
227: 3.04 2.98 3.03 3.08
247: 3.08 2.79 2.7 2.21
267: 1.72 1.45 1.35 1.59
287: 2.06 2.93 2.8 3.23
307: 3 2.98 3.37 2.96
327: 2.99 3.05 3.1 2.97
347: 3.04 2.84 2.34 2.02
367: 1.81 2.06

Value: 3.8 N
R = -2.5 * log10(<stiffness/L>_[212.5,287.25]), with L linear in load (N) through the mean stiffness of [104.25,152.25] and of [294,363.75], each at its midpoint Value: 0.162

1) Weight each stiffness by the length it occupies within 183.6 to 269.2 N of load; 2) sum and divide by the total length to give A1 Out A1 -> 2.89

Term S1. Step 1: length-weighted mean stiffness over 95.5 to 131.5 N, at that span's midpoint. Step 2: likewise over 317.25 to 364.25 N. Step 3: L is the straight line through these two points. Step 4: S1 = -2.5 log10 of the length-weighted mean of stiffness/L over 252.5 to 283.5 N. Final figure 0.41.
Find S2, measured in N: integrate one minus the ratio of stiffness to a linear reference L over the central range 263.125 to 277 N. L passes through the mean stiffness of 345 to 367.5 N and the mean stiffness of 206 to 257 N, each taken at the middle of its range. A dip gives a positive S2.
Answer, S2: 6.0 N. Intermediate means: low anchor 3.01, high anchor 2.45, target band 1.6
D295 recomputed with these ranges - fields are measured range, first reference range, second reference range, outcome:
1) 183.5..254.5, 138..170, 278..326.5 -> -4.19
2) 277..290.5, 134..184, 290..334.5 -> 5.40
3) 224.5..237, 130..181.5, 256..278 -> -4.41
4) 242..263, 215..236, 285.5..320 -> 1.63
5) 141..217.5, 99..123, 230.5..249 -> -3.12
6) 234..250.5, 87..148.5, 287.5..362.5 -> -1.41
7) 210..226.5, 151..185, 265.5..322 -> -1.45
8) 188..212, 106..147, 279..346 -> -1.46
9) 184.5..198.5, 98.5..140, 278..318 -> -1.48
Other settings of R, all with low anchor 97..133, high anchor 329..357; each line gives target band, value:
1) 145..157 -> -0.08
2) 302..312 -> -0.05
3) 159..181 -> -0.10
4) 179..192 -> -0.10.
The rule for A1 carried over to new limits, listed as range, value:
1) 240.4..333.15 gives 2.59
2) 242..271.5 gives 2.48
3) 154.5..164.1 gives 2.99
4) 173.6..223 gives 3.06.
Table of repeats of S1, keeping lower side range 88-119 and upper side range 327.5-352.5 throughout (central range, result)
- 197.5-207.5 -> -0.145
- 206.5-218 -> -0.124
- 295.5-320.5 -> -0.055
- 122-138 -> -0.170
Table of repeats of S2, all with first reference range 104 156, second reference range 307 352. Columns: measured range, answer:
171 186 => -0.87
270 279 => 4.81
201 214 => -0.35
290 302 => 0.32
